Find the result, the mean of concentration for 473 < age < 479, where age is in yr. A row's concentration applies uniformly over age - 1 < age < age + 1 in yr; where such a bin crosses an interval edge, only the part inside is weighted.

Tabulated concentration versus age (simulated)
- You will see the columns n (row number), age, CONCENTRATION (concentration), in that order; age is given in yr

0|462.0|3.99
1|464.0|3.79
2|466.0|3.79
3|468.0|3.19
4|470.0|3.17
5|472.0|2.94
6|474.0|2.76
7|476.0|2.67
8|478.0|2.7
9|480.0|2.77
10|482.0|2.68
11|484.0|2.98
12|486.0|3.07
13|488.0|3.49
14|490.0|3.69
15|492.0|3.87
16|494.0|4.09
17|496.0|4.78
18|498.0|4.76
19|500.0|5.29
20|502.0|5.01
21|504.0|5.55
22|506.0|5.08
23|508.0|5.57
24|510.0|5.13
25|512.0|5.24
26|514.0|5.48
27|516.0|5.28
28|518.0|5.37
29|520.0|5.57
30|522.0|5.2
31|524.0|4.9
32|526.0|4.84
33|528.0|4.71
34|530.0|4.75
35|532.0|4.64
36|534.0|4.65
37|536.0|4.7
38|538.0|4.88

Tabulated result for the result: 2.71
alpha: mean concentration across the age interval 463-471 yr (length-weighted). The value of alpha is 3.48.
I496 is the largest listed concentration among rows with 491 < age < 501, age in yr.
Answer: 5.29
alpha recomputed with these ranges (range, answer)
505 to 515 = 5.3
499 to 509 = 5.3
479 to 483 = 2.73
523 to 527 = 4.87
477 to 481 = 2.74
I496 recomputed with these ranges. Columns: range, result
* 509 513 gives 5.24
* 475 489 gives 3.49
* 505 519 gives 5.57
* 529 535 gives 4.75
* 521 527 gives 5.2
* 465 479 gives 3.79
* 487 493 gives 3.87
